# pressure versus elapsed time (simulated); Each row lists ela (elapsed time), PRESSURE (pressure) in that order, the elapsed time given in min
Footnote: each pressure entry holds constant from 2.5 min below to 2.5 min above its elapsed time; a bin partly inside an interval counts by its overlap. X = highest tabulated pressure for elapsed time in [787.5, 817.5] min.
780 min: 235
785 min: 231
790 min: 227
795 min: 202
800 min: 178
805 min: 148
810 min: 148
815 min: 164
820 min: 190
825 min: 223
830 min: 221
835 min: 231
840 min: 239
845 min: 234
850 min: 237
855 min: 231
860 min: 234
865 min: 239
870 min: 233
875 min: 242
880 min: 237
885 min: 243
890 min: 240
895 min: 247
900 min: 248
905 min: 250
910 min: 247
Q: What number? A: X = 227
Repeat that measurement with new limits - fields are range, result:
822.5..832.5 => 223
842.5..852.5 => 237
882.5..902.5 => 248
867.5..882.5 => 242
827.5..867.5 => 239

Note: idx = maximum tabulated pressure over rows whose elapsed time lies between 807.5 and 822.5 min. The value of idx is 190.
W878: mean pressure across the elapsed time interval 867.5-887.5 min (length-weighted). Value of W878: 239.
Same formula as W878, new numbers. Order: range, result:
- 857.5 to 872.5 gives 235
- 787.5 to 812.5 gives 181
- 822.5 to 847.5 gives 230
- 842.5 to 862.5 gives 234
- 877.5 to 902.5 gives 243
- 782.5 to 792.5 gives 229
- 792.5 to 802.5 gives 190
